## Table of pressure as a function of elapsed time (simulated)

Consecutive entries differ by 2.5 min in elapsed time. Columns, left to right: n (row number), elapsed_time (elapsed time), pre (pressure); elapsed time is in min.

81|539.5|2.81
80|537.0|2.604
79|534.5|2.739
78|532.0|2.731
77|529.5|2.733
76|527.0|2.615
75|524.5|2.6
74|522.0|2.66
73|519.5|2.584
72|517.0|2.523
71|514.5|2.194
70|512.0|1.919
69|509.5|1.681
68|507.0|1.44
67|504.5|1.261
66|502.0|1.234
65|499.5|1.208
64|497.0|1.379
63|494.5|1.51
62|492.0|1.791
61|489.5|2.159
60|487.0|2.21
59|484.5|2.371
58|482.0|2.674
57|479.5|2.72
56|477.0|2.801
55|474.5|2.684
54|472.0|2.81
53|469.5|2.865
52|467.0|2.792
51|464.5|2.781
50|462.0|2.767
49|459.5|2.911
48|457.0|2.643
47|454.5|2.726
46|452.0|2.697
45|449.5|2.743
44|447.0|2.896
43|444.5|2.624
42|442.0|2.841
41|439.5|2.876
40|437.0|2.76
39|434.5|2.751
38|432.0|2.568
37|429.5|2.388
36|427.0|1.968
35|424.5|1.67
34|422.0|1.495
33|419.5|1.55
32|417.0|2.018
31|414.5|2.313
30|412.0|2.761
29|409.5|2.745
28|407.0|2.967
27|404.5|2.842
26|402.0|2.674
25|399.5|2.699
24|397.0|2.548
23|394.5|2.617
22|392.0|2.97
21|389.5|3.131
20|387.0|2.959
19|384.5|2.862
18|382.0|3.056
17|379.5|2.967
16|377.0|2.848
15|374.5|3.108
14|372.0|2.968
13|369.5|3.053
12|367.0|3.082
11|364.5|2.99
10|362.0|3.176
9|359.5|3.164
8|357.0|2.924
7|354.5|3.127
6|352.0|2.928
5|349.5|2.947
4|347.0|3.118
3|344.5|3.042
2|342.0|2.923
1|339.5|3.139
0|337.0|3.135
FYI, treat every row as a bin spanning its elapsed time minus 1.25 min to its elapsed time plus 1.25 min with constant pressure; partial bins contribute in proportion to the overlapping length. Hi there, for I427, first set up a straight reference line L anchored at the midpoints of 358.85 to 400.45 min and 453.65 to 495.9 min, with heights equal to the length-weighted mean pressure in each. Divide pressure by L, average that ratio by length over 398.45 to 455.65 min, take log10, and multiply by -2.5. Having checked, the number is 0.10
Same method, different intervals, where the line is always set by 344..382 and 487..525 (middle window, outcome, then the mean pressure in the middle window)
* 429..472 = -0.187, 2.75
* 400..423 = 0.109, 2.39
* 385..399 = -0.016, 2.84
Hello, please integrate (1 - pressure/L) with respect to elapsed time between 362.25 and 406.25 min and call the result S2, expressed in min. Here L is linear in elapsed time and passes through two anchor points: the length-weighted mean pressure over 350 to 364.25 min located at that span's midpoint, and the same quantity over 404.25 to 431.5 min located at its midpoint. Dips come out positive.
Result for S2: -3.7 min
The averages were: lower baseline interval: 3.05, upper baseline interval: 2.23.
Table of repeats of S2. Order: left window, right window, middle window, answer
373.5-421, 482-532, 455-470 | -3.1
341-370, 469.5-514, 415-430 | 4.1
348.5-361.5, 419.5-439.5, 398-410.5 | -1.4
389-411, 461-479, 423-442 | 2.4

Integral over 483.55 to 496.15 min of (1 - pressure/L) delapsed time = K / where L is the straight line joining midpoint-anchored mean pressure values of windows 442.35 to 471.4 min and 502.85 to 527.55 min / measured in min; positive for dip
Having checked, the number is 2.2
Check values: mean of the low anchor 2.77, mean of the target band 1.98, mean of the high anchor 2.12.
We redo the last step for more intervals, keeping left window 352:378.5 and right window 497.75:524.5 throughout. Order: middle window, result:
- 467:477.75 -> -2.89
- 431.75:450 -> -2.42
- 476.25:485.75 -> -2.23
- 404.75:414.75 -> -0.22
